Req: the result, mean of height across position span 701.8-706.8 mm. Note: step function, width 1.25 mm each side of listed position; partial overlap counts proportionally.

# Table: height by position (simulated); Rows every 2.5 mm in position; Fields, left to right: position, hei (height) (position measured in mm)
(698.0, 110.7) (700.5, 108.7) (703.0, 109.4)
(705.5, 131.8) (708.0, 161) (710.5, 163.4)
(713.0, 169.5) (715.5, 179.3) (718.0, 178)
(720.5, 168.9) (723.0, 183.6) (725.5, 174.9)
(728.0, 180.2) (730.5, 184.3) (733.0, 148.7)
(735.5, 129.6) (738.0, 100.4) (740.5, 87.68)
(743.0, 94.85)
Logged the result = 121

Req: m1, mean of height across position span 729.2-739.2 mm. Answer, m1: 141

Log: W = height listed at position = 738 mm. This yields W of 100.4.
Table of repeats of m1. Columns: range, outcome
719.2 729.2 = 177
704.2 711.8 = 152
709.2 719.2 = 172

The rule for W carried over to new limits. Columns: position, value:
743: 94.85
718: 178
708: 161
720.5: 168.9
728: 180.2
